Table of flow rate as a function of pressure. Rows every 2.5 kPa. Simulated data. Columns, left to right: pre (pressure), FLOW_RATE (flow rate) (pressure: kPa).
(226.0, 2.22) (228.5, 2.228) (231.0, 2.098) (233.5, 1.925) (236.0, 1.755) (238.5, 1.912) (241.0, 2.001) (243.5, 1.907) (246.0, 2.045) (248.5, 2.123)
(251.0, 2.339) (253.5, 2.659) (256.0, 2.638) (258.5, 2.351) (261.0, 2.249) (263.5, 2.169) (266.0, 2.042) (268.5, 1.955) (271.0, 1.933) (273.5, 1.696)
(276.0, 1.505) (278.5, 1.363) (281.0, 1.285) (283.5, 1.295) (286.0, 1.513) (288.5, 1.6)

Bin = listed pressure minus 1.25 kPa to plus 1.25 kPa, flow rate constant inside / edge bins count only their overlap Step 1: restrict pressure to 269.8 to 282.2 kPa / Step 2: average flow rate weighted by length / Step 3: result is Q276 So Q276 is 1.56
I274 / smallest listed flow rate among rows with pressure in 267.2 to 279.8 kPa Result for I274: 1.363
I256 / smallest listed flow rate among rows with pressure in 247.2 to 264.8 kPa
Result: 2.123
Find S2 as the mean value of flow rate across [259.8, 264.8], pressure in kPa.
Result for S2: 2.21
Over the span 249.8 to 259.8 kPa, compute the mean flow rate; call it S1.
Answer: 2.5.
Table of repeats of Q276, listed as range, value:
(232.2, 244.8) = 1.9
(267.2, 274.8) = 1.86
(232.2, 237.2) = 1.84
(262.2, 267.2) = 2.11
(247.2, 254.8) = 2.37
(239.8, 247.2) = 1.98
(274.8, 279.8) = 1.43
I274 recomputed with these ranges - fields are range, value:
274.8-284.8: 1.285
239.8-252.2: 1.907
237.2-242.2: 1.912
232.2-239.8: 1.755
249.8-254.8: 2.339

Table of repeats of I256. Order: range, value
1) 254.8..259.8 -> 2.351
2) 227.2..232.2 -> 2.098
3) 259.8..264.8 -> 2.169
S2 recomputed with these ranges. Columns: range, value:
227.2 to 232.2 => 2.16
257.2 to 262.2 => 2.3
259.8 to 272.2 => 2.07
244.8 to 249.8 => 2.09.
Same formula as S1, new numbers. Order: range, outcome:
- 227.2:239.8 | 1.98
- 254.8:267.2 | 2.29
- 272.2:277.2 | 1.6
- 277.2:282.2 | 1.33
